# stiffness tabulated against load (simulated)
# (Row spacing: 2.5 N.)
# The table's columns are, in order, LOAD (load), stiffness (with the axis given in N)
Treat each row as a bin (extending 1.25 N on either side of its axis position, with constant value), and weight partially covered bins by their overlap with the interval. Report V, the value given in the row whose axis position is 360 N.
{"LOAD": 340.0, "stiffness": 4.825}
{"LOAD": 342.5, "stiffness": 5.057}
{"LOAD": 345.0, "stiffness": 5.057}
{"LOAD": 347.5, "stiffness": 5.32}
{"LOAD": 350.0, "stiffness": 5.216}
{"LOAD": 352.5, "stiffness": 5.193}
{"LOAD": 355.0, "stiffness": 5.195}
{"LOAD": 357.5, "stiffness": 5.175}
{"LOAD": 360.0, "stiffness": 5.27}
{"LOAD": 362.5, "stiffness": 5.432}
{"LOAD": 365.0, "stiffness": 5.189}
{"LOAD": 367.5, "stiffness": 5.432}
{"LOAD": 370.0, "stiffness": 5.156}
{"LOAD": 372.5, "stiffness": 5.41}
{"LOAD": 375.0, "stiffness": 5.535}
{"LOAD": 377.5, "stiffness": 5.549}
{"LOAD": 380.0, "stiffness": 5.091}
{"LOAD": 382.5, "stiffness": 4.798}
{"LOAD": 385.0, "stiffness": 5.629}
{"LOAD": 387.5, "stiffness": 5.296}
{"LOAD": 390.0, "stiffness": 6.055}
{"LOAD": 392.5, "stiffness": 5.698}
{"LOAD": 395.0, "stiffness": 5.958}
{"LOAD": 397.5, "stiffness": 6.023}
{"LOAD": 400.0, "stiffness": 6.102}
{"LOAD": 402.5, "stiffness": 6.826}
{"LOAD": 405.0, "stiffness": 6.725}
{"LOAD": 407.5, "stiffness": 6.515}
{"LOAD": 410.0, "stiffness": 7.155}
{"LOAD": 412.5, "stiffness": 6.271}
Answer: 5.27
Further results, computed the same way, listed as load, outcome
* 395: 5.958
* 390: 6.055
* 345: 5.057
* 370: 5.156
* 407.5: 6.515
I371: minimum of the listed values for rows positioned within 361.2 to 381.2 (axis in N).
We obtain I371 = 5.091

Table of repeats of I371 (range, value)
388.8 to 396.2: 5.698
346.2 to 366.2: 5.175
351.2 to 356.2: 5.193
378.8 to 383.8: 4.798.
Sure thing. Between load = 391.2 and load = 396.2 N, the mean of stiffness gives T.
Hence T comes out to 5.83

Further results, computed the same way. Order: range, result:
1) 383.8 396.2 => 5.73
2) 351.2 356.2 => 5.19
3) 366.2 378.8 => 5.41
